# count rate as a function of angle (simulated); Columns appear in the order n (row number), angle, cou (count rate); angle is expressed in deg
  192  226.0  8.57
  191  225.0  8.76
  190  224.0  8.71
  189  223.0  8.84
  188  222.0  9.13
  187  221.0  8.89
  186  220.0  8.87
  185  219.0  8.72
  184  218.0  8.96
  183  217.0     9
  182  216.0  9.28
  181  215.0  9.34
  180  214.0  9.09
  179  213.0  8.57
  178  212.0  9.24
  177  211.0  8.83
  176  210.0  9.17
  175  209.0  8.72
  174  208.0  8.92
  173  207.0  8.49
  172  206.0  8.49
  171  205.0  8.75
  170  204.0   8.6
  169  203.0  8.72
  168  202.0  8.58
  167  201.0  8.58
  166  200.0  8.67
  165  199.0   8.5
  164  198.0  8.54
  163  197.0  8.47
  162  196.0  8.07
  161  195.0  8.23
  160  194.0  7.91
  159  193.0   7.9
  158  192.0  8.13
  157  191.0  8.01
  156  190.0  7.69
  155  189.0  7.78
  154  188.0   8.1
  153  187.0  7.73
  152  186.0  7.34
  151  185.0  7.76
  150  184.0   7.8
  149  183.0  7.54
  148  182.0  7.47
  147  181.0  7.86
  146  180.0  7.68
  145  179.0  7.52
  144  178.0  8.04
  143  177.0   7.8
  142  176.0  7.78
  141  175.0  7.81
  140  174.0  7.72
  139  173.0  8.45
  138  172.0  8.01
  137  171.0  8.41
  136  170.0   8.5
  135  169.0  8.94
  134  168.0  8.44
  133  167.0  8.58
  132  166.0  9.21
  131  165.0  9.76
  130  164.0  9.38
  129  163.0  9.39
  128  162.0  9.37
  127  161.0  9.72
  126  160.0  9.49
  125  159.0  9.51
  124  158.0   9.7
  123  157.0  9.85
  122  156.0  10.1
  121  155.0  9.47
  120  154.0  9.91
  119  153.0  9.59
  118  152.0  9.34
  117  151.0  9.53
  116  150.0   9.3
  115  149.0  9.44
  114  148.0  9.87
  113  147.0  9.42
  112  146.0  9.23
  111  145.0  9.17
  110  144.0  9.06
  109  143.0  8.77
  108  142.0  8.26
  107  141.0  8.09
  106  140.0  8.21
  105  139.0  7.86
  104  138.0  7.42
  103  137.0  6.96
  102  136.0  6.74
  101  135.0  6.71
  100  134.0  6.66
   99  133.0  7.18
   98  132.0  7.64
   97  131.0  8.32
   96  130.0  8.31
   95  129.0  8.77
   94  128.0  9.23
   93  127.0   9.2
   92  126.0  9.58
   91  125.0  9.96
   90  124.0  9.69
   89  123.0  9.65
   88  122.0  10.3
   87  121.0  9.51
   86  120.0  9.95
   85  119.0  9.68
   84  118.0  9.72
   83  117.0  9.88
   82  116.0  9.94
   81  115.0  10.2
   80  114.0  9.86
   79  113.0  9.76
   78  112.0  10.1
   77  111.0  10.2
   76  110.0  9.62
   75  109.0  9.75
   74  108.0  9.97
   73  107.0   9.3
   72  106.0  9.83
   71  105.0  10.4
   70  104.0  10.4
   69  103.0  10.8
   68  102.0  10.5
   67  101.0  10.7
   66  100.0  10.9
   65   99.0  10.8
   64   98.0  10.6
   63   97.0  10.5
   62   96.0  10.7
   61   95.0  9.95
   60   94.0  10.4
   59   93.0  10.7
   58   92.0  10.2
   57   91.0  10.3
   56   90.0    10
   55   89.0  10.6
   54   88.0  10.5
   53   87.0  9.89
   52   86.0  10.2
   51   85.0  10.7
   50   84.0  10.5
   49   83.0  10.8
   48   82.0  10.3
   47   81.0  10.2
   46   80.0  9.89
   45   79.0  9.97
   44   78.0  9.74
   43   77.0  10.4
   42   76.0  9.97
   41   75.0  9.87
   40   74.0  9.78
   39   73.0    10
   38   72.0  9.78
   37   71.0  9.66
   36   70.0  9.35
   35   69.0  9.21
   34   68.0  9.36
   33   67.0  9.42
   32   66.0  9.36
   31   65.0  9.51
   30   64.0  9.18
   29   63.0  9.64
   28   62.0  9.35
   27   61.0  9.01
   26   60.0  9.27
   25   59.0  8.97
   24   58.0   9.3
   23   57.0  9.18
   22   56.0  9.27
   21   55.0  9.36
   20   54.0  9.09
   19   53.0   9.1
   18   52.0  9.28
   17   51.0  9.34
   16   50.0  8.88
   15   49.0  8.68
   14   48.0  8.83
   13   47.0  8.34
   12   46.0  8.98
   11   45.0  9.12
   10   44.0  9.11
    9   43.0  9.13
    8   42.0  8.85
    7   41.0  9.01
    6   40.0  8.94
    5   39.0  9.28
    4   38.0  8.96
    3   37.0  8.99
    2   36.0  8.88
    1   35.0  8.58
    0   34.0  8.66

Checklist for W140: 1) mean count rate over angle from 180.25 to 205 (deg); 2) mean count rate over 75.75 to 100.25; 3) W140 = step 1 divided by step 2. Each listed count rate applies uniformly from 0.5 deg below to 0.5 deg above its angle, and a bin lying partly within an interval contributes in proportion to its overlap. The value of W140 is 0.78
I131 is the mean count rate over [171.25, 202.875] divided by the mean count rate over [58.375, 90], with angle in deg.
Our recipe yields 0.81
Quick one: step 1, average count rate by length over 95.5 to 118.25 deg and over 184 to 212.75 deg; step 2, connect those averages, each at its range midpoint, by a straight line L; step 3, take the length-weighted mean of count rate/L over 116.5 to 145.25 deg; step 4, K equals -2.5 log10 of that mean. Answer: 0.13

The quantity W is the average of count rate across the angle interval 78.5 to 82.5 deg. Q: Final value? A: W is 10.1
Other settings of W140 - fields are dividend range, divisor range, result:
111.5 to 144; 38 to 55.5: 0.98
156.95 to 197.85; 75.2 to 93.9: 0.81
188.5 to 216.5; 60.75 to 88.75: 0.87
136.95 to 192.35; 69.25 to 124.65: 0.85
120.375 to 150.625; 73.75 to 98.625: 0.84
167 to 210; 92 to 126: 0.81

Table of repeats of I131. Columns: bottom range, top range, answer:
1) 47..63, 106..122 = 1.08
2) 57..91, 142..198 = 0.88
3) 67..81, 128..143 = 0.79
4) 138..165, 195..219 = 0.95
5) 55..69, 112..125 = 1.06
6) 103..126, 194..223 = 0.88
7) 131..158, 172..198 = 0.91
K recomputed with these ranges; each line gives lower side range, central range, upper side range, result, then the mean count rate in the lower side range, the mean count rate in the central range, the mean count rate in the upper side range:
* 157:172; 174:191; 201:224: 0.169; 9.16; 7.74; 8.86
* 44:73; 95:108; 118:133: -0.133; 9.22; 10.4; 9.22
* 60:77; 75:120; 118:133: -0.092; 9.55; 10.2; 9.22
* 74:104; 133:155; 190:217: 0.116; 10.4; 8.54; 8.6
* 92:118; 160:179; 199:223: 0.092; 10.2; 8.62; 8.85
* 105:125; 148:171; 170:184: -0.115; 9.85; 9.38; 7.87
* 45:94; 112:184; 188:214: 0.014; 9.65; 8.84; 8.47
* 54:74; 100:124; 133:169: -0.103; 9.38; 10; 8.88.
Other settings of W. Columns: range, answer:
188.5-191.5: 7.83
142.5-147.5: 9.13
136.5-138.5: 7.19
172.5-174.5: 8.08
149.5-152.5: 9.39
